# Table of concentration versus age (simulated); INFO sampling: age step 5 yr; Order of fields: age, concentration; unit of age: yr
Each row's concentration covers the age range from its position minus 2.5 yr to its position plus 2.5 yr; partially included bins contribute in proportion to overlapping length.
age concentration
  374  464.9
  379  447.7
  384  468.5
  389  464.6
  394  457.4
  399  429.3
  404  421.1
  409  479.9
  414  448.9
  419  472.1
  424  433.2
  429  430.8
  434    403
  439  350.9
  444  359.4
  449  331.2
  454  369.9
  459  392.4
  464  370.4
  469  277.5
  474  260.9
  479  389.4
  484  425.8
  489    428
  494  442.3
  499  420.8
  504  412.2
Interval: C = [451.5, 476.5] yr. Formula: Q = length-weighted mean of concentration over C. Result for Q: 334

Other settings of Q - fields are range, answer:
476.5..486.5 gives 408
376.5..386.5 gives 458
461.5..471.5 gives 324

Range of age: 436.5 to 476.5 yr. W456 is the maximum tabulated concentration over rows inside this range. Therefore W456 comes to 392.4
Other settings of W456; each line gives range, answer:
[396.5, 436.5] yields 479.9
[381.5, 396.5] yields 468.5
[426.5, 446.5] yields 430.8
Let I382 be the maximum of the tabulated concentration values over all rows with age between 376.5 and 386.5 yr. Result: 468.5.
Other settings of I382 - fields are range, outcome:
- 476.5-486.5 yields 425.8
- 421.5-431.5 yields 433.2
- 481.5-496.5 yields 442.3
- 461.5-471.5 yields 370.4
